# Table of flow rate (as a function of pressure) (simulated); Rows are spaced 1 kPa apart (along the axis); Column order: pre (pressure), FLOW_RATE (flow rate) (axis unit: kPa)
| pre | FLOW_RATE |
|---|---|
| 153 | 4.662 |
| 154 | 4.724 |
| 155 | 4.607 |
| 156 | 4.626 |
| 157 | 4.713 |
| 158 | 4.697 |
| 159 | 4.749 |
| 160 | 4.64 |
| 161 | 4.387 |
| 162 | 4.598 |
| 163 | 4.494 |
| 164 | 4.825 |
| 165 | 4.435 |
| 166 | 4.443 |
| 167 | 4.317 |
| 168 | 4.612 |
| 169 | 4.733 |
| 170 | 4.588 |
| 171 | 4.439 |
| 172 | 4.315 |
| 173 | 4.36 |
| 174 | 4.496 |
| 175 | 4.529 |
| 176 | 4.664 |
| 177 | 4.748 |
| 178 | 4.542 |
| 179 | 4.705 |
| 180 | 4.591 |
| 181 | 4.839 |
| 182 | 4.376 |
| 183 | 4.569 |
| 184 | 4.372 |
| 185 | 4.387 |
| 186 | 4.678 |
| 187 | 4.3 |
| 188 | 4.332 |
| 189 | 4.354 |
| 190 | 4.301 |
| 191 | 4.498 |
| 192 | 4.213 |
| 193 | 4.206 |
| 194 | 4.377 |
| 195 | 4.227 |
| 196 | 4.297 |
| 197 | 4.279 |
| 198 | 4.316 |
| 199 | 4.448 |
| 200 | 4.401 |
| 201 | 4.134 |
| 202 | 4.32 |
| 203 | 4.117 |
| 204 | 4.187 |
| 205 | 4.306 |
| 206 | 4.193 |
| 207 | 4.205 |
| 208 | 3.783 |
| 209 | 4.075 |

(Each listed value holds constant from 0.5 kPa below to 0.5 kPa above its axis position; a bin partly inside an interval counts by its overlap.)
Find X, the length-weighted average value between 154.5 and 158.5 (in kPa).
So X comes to 4.66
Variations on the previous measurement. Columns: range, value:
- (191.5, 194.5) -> 4.27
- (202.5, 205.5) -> 4.2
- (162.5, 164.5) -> 4.66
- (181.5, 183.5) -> 4.47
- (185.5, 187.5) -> 4.49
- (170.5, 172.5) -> 4.38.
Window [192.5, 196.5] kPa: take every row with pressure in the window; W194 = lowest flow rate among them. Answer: 4.206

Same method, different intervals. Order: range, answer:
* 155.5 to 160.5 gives 4.626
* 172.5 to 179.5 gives 4.36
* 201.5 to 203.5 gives 4.117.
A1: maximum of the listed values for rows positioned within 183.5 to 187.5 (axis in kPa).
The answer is 4.678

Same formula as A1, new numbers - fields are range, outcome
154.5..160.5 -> 4.749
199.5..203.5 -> 4.401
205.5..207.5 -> 4.205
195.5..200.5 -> 4.448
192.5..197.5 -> 4.377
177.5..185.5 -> 4.839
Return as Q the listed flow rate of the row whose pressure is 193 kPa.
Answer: 4.206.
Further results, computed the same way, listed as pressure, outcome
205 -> 4.306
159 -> 4.749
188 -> 4.332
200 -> 4.401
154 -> 4.724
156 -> 4.626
